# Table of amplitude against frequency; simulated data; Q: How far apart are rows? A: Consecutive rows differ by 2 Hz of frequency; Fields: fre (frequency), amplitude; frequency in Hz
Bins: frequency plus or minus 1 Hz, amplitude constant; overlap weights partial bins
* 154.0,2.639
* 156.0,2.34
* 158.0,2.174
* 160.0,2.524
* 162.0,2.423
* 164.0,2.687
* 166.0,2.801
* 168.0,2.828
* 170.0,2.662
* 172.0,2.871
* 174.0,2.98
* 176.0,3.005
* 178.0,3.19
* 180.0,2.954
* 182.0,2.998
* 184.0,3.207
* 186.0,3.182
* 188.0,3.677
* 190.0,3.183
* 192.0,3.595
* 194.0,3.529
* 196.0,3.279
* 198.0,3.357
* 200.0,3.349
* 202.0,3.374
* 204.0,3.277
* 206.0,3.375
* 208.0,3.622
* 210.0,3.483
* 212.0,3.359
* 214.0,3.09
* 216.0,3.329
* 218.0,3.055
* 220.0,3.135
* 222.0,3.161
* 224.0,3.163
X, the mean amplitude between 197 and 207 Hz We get 3.35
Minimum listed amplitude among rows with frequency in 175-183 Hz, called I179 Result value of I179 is 2.954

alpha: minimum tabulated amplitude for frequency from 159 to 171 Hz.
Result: 2.423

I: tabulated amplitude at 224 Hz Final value 3.163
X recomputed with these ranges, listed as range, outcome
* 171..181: 3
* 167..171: 2.75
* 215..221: 3.17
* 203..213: 3.42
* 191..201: 3.42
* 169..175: 2.84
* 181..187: 3.13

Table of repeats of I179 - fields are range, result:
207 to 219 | 3.055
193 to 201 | 3.279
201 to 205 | 3.277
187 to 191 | 3.183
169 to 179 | 2.662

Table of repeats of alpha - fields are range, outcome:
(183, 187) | 3.182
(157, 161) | 2.174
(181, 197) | 2.998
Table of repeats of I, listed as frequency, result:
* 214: 3.09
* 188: 3.677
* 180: 2.954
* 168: 2.828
